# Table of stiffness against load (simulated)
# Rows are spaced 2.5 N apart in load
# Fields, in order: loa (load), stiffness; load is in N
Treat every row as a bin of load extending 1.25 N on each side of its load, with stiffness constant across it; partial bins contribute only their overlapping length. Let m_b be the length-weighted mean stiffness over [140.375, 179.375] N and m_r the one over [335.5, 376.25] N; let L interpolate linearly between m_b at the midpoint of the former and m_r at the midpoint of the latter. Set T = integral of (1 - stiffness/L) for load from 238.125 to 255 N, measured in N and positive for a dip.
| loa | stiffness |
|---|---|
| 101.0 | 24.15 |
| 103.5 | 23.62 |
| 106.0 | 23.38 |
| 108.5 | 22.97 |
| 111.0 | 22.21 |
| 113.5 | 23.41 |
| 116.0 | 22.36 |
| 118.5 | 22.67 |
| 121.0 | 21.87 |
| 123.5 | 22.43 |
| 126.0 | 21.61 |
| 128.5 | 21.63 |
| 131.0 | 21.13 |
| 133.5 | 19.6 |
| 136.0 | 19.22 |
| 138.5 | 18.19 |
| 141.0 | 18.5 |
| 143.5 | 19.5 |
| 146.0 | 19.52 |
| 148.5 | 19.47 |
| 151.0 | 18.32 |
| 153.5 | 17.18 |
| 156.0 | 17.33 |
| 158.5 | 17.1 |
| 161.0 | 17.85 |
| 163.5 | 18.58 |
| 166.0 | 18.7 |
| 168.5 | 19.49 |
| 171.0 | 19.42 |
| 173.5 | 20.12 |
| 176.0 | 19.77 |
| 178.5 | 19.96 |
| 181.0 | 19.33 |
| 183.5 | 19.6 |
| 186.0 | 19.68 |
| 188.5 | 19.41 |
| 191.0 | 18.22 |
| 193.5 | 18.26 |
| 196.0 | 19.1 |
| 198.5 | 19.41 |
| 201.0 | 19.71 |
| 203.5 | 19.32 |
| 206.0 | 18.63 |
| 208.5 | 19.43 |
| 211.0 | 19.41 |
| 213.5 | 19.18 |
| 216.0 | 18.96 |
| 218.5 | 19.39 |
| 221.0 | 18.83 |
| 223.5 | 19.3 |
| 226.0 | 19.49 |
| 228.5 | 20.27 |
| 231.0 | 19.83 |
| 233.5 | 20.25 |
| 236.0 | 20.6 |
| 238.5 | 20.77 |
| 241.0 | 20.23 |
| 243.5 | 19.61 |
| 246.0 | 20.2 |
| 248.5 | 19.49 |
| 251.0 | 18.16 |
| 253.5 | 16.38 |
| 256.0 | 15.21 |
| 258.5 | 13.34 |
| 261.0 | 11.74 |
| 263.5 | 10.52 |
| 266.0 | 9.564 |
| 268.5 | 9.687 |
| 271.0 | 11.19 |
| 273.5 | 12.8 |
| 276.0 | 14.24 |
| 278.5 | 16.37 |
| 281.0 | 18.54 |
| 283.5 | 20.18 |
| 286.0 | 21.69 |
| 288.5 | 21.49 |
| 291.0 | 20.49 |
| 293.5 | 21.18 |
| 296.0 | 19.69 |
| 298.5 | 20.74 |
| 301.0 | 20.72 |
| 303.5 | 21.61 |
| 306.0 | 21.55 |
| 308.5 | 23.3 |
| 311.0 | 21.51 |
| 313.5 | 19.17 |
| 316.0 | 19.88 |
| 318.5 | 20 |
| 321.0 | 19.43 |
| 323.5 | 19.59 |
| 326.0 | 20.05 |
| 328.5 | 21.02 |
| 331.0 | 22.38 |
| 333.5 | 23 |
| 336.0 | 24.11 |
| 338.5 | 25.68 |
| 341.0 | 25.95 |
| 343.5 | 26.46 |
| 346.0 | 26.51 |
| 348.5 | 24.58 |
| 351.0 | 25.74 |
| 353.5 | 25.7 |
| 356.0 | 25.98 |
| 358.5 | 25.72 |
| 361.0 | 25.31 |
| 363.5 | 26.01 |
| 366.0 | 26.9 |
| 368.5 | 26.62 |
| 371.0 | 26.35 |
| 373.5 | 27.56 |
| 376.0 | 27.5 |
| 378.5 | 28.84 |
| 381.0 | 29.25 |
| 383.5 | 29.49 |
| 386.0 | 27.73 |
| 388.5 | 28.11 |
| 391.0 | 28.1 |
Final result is 2.19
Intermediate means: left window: 18.8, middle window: 19.1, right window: 26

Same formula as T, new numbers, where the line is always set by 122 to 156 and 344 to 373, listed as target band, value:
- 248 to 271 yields 9.6 N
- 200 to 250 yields 5.6 N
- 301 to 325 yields 3.9 N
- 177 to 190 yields 0.8 N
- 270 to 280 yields 4.1 N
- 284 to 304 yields 2.7 N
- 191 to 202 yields 1.2 N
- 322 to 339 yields 2.1 N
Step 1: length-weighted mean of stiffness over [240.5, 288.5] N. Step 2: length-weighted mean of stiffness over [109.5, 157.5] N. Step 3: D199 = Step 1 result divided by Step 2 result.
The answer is 0.78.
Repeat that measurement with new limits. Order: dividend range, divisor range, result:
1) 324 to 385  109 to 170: 1.28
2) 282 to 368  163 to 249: 1.17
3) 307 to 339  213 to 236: 1.09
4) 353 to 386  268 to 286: 1.76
